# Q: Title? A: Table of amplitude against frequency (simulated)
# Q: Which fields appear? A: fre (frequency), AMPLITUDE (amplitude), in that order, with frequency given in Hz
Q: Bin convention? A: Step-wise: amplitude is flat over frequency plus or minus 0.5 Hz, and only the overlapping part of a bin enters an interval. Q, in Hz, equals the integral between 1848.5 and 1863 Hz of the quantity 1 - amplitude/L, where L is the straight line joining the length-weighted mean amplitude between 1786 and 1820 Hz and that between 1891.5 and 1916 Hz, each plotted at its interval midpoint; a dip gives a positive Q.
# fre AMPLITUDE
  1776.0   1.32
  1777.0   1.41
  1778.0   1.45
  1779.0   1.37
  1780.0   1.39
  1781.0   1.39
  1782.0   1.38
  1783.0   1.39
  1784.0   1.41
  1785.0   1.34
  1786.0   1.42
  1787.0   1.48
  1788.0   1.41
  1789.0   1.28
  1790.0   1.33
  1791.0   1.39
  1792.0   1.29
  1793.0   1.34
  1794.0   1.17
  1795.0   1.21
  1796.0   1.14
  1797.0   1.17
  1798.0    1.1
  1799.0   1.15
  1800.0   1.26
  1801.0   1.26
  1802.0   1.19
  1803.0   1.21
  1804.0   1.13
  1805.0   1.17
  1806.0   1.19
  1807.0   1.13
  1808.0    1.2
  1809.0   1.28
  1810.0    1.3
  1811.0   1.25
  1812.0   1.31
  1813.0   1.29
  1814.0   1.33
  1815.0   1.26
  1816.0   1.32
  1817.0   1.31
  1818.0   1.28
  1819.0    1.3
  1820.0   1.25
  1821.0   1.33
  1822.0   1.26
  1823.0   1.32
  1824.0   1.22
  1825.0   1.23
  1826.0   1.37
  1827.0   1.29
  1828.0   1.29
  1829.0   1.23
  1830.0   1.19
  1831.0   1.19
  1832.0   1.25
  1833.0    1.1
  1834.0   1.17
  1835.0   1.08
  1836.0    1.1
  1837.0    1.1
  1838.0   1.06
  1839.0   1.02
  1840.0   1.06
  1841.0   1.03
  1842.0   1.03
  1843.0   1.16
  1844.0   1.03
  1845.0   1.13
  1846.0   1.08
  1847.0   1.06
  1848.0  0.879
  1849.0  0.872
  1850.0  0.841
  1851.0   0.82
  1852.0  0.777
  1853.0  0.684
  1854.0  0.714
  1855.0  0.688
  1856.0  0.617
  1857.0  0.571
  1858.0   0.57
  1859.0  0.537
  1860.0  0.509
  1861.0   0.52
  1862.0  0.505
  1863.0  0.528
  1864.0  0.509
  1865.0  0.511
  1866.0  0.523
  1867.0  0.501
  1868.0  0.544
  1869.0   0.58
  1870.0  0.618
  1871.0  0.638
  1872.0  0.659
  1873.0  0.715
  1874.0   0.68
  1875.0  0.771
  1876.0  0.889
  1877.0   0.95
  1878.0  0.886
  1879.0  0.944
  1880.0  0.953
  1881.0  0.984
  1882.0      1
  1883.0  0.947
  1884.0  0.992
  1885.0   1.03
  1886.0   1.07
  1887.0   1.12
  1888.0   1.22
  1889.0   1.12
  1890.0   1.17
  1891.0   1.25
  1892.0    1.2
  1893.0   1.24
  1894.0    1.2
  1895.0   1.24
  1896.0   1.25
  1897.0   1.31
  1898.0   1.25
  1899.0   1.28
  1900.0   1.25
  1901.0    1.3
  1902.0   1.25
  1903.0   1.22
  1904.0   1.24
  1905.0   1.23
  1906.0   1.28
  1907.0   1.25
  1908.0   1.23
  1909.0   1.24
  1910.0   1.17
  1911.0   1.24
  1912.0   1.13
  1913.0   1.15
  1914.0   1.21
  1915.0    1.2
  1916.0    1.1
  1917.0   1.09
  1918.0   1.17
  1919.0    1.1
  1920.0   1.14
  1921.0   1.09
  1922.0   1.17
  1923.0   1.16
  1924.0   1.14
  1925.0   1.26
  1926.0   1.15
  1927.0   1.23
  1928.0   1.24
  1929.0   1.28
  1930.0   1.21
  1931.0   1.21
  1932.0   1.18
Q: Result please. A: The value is 6.9 Hz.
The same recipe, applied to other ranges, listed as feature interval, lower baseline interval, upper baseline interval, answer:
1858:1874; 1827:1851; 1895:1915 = 8.1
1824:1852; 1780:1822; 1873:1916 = 2.9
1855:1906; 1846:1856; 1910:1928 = 3.7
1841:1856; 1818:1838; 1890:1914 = 3.9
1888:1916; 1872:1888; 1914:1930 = -4.5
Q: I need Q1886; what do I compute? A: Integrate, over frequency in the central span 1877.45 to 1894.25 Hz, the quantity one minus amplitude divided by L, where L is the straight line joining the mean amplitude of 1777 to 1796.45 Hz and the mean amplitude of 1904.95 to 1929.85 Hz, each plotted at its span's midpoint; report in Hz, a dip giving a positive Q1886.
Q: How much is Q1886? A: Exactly 2.0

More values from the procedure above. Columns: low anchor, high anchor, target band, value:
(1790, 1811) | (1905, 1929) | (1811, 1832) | -1.1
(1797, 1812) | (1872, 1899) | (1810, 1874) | 10.0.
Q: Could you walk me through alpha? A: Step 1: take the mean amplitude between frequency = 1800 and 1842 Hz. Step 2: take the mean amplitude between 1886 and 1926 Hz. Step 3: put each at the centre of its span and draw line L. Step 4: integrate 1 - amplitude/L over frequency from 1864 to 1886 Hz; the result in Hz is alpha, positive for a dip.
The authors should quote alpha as 7.8 Hz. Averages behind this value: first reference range 1.21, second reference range 1.2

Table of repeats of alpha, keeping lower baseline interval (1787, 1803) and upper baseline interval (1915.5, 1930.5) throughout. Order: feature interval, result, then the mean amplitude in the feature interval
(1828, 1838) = 0.56 Hz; 1.16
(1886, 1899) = -0.25 Hz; 1.21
